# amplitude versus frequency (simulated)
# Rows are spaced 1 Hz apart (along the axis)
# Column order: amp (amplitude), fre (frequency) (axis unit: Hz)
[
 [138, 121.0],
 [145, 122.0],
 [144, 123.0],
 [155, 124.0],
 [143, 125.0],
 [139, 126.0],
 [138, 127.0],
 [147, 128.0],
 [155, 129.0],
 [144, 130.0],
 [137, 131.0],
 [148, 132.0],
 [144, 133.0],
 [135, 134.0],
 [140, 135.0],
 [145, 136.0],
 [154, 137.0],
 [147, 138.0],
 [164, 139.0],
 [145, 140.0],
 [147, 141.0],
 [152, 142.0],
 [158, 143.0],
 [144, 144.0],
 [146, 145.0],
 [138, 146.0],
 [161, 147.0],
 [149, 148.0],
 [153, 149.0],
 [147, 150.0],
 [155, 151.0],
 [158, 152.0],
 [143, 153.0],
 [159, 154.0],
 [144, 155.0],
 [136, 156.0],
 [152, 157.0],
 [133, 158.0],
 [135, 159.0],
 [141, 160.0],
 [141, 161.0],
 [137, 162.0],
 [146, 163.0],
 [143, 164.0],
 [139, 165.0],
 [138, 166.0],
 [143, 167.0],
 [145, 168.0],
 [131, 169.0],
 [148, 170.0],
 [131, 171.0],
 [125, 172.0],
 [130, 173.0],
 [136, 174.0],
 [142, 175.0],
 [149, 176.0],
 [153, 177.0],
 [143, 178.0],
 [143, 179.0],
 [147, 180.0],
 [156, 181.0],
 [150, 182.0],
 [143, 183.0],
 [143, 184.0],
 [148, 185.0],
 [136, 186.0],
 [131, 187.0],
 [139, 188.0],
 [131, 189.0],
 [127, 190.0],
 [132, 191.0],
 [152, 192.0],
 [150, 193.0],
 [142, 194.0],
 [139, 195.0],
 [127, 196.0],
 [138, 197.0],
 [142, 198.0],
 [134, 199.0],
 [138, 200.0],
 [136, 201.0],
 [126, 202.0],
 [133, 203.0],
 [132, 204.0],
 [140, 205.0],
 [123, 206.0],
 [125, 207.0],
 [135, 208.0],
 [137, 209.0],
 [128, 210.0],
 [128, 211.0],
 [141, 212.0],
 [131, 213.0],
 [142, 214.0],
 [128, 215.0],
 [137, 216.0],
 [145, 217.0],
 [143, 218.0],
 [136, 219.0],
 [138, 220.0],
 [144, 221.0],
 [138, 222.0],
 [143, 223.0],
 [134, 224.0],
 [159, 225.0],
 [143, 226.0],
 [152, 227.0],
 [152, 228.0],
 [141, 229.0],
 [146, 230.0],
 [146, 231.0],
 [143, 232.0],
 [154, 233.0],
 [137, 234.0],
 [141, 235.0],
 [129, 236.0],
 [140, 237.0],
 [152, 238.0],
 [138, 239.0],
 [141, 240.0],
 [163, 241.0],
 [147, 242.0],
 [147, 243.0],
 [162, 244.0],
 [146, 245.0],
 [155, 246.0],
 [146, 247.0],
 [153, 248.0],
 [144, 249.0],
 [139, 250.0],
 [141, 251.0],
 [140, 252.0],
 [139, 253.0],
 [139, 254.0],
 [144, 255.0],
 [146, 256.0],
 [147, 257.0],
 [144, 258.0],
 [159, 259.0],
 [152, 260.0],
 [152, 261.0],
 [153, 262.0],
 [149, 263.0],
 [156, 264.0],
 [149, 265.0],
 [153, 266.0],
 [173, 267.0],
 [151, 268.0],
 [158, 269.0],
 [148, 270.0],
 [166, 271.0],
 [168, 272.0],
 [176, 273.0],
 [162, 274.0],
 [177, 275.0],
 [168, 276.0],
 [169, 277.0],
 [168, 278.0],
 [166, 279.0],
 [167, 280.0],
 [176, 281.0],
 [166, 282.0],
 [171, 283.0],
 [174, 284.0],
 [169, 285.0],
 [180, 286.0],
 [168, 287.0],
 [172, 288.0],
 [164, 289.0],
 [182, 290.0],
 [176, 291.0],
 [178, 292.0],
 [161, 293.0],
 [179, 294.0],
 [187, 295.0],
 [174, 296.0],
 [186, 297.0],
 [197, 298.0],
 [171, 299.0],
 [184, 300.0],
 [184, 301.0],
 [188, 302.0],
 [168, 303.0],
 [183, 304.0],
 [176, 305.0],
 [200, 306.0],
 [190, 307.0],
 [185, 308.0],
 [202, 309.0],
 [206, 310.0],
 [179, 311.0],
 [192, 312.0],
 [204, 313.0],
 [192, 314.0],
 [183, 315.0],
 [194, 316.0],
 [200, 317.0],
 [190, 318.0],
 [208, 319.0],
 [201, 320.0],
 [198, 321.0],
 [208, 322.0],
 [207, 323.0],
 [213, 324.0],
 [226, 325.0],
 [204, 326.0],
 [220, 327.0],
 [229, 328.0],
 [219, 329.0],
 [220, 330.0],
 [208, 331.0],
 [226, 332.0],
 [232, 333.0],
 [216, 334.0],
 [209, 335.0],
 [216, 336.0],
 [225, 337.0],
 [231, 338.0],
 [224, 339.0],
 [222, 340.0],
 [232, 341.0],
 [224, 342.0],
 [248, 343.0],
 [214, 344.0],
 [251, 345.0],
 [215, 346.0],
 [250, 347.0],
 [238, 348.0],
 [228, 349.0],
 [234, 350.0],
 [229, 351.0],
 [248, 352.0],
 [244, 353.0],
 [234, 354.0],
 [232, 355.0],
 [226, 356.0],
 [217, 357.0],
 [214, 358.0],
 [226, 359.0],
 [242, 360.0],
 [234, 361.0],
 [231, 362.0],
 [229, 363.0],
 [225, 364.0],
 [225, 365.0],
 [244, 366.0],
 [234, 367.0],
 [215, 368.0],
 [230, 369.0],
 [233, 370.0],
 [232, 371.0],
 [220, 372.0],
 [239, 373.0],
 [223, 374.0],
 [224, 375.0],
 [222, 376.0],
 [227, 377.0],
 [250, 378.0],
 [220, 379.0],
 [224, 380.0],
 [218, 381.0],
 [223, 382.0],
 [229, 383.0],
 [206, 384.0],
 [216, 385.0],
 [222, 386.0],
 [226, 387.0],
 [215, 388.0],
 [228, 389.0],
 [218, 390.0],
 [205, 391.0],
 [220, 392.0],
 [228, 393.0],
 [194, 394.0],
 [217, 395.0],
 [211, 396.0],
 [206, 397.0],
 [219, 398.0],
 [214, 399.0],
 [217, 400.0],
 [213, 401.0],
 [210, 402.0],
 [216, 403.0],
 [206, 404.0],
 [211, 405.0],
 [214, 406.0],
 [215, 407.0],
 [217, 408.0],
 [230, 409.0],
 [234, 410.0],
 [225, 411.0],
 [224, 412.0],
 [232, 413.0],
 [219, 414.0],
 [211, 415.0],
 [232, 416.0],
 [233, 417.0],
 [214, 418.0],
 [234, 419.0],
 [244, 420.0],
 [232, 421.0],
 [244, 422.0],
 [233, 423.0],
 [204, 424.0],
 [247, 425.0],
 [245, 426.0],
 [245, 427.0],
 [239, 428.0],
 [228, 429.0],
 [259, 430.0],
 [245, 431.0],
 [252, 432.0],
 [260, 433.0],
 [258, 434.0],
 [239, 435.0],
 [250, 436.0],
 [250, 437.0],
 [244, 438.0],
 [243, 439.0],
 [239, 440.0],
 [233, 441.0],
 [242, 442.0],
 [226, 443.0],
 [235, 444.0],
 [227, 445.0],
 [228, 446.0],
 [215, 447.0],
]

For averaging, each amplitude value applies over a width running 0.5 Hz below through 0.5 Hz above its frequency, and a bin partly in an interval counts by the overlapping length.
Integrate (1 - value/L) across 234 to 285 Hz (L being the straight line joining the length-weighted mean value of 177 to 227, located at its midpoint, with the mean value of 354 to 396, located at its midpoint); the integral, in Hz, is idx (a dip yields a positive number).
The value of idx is 4.0 Hz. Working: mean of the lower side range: 139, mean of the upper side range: 224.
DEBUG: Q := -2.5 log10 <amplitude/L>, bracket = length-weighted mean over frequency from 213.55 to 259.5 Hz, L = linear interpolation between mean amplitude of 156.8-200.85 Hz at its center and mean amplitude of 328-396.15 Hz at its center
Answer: 0.16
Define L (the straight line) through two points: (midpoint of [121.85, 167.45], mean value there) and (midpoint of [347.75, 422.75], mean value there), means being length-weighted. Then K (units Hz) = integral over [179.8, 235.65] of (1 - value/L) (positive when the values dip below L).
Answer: 9.1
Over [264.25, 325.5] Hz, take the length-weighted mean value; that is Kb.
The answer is 180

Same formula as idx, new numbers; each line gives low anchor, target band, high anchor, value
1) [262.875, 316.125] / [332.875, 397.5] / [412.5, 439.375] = -5.0 Hz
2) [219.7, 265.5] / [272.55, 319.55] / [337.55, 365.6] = 1.8 Hz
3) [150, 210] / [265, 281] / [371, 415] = 0.9 Hz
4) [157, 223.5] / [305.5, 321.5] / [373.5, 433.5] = -0.6 Hz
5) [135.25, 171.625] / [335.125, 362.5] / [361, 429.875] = -2.8 Hz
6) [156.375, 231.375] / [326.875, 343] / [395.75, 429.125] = -2.4 Hz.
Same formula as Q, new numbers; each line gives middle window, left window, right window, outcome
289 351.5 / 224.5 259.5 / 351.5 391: -0.050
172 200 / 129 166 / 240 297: 0.075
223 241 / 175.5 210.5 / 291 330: 0.089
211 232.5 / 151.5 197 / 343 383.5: 0.156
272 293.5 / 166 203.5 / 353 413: 0.060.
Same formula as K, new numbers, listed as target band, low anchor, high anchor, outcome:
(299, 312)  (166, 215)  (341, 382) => 0.9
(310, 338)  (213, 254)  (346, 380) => -0.5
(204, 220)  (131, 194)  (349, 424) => 2.7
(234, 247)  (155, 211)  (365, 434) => 1.2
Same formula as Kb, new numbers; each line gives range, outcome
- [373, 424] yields 221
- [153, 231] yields 140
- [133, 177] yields 144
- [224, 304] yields 159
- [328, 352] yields 227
